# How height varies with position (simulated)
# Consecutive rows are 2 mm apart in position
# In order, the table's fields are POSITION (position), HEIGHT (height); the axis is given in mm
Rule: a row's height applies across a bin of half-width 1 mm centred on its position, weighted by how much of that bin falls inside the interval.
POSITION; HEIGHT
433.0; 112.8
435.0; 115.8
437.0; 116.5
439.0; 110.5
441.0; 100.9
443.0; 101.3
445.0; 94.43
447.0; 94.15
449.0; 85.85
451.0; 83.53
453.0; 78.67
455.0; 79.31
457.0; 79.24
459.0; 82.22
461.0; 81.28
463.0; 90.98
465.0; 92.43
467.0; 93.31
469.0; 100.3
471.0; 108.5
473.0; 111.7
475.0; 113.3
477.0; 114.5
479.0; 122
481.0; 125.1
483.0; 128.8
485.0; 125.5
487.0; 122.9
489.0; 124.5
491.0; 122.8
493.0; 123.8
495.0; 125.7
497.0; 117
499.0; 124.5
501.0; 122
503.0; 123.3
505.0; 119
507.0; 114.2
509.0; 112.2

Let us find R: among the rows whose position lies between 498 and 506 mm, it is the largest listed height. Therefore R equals 124.5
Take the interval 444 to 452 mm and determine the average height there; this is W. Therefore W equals 89.5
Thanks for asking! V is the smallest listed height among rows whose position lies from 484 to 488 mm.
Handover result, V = 122.9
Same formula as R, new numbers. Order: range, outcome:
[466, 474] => 111.7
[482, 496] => 128.8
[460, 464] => 90.98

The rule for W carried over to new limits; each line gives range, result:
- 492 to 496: 125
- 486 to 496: 124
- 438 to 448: 100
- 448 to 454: 82.7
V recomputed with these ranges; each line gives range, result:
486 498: 117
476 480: 114.5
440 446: 94.43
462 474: 90.98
